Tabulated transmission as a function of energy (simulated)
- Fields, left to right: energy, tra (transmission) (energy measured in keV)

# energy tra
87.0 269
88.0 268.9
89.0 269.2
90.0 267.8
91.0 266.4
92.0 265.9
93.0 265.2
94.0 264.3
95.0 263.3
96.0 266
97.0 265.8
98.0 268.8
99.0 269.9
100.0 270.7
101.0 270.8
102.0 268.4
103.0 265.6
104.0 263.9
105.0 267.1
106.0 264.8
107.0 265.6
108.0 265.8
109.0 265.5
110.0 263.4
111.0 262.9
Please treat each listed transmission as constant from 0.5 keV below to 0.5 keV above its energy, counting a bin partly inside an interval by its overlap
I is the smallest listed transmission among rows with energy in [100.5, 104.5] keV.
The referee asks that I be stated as 263.9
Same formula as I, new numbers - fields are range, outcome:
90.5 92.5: 265.9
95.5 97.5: 265.8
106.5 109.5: 265.5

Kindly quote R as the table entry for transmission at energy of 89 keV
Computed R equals 269.2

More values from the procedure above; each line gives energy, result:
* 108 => 265.8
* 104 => 263.9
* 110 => 263.4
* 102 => 268.4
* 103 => 265.6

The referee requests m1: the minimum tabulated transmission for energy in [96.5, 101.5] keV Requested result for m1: 265.8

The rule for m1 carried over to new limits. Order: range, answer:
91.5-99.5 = 263.3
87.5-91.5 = 266.4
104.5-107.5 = 264.8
